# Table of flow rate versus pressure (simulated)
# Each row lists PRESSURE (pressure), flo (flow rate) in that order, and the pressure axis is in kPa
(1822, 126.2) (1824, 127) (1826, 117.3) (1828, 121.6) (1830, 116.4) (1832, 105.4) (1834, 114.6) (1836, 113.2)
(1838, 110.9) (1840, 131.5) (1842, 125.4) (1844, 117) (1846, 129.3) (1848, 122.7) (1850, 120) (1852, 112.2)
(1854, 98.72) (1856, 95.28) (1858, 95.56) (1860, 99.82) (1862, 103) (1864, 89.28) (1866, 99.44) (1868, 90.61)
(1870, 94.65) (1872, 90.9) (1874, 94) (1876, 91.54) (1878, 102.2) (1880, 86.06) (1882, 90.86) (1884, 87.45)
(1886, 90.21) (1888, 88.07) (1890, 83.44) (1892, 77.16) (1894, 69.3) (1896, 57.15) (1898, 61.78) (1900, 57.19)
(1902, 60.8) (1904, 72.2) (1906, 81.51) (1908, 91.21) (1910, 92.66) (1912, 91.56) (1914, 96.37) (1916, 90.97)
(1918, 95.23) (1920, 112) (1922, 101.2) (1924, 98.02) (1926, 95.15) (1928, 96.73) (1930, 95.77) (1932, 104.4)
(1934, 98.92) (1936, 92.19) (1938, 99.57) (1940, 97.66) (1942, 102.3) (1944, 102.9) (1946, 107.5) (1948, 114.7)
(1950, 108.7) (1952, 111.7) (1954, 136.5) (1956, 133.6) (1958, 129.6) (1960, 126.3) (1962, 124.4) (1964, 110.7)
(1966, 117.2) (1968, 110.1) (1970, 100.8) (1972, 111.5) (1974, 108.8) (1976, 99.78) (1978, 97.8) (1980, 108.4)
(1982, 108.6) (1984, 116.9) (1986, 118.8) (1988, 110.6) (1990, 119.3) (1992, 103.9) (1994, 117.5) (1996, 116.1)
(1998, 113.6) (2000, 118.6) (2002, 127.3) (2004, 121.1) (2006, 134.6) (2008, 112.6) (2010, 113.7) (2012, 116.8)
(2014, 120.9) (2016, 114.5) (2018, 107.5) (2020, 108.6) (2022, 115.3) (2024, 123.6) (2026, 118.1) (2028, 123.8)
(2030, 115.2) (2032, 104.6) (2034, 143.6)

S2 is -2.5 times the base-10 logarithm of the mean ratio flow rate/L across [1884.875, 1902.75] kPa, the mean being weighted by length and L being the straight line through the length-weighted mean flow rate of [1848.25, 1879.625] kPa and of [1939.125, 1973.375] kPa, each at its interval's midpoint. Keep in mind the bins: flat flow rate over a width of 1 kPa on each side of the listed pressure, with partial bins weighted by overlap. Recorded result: 0.40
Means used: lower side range 98.8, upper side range 114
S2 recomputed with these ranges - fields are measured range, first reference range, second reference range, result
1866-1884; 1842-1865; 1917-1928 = 0.14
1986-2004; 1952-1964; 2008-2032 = 0.03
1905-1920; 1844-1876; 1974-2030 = 0.16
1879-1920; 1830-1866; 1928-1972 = 0.33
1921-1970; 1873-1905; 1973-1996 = -0.12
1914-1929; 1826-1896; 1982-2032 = 0.10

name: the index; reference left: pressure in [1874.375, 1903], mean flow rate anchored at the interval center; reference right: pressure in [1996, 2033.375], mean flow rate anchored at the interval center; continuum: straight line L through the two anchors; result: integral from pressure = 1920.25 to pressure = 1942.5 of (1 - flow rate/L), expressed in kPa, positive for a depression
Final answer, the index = -1.6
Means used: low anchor 79.1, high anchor 117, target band 98.7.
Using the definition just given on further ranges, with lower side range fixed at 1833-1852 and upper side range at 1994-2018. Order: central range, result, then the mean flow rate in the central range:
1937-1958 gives 1.18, 112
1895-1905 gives 4.83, 61.8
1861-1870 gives 1.83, 95.5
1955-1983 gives 1.29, 113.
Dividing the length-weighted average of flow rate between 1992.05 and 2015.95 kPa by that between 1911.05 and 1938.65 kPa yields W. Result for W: 1.2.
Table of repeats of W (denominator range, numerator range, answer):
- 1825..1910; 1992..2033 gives 1.21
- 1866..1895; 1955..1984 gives 1.28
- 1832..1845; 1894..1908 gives 0.57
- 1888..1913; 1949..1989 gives 1.52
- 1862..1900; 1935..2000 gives 1.31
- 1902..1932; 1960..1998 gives 1.20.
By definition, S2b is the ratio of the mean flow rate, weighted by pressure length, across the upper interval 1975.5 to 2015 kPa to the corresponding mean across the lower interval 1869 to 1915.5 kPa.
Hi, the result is 1.4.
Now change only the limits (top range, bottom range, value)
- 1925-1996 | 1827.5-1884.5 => 1.04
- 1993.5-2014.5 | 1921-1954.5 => 1.16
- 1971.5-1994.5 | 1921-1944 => 1.12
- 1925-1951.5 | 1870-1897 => 1.19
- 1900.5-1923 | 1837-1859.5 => 0.78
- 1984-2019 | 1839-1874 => 1.10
